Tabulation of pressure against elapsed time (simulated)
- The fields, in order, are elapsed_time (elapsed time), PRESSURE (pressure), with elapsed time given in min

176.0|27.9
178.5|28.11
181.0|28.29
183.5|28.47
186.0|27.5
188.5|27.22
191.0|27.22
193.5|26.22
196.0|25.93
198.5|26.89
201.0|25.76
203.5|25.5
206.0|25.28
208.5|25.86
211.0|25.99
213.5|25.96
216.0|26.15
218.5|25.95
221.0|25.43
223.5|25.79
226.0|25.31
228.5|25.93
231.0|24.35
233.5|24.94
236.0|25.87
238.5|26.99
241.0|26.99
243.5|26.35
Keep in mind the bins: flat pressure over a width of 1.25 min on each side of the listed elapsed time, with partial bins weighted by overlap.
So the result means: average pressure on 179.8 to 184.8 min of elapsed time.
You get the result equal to 28.4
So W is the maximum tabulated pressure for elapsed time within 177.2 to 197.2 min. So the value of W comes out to 28.47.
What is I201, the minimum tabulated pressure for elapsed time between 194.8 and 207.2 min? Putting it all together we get 25.28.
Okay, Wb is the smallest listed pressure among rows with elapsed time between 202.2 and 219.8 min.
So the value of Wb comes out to 25.28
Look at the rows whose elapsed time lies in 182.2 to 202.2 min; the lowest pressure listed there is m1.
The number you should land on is 25.76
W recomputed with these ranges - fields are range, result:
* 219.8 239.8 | 26.99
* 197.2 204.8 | 26.89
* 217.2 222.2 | 25.95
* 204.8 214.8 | 25.99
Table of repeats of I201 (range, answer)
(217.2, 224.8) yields 25.43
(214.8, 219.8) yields 25.95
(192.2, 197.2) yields 25.93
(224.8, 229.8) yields 25.31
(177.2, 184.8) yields 28.11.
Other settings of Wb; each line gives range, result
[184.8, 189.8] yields 27.22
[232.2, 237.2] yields 24.94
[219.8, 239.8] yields 24.35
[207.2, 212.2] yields 25.86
